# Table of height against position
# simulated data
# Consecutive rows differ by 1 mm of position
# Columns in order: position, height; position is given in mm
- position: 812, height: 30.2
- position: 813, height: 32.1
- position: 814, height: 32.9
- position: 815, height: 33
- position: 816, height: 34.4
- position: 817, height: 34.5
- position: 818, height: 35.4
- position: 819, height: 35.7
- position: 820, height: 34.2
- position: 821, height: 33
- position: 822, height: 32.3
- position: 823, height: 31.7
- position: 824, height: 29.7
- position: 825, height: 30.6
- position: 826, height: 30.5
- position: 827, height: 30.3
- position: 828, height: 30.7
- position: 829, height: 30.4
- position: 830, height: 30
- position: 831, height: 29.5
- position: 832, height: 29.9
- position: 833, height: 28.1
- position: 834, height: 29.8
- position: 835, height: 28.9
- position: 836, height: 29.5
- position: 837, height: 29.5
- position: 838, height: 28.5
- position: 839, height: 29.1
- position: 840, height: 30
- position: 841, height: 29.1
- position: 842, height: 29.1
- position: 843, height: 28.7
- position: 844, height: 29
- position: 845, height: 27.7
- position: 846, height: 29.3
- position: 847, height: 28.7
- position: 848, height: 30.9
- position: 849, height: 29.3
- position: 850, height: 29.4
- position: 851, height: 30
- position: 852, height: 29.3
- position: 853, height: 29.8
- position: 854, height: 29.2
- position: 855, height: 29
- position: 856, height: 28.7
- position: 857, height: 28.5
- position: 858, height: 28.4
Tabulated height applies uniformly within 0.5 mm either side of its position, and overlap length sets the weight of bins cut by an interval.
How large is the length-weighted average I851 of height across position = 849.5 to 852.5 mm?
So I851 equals 29.6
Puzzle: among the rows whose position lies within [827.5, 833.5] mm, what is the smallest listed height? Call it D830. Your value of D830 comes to 28.1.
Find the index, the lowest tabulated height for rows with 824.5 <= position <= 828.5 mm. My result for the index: 30.3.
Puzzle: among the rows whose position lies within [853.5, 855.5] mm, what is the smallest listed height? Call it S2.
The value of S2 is 29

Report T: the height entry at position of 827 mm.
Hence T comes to 30.3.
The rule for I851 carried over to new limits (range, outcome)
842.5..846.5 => 28.7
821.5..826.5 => 31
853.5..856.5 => 29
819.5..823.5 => 32.8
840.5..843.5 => 29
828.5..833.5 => 29.6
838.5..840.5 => 29.6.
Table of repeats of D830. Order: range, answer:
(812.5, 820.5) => 32.1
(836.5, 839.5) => 28.5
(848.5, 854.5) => 29.2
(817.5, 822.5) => 32.3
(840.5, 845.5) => 27.7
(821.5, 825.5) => 29.7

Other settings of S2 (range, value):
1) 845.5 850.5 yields 28.7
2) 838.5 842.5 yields 29.1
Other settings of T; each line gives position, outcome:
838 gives 28.5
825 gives 30.6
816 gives 34.4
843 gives 28.7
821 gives 33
